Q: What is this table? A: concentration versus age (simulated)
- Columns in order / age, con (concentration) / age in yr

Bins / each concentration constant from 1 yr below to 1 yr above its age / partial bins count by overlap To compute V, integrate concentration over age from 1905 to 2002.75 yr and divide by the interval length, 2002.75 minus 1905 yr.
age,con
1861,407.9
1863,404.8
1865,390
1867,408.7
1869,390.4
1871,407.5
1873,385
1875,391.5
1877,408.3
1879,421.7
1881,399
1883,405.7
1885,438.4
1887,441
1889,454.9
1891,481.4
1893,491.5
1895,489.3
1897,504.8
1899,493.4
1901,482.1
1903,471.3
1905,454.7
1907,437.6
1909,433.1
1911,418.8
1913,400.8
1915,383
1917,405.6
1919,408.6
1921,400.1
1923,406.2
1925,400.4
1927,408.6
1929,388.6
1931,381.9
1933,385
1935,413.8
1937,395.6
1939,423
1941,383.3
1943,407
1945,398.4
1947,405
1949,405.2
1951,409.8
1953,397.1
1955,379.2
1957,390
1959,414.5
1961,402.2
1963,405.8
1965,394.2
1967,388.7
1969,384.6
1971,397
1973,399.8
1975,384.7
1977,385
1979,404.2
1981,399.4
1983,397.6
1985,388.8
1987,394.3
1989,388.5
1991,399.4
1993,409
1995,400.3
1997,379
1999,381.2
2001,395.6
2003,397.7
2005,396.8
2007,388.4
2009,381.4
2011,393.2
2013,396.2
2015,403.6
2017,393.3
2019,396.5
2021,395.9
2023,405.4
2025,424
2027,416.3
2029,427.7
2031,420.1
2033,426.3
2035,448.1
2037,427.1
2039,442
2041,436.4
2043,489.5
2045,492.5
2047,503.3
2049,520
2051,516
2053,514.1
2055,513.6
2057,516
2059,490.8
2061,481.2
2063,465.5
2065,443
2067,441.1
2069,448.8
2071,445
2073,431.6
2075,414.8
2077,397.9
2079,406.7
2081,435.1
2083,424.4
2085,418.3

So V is 400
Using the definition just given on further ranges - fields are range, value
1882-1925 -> 442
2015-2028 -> 405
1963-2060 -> 422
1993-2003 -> 392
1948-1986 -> 396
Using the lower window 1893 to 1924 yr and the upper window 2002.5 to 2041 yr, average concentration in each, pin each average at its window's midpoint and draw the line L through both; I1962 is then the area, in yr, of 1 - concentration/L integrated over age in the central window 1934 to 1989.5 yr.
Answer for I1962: 3.7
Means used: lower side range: 441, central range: 398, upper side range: 410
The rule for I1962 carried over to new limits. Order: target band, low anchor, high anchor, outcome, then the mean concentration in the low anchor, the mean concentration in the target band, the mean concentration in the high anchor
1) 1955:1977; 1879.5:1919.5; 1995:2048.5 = 1.8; 445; 395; 418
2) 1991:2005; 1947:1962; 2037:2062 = 1.5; 400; 394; 490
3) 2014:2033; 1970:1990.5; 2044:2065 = 1.9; 394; 410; 499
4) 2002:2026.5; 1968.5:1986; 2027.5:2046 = 1.6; 394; 398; 445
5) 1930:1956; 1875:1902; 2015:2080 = 3.0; 452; 399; 449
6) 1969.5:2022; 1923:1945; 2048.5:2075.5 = 5.0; 399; 394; 475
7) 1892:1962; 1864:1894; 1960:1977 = -2.1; 421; 419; 394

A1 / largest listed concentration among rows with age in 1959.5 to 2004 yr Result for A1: 409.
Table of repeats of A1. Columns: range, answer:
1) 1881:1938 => 504.8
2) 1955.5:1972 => 414.5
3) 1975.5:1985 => 404.2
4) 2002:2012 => 397.7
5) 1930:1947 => 423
